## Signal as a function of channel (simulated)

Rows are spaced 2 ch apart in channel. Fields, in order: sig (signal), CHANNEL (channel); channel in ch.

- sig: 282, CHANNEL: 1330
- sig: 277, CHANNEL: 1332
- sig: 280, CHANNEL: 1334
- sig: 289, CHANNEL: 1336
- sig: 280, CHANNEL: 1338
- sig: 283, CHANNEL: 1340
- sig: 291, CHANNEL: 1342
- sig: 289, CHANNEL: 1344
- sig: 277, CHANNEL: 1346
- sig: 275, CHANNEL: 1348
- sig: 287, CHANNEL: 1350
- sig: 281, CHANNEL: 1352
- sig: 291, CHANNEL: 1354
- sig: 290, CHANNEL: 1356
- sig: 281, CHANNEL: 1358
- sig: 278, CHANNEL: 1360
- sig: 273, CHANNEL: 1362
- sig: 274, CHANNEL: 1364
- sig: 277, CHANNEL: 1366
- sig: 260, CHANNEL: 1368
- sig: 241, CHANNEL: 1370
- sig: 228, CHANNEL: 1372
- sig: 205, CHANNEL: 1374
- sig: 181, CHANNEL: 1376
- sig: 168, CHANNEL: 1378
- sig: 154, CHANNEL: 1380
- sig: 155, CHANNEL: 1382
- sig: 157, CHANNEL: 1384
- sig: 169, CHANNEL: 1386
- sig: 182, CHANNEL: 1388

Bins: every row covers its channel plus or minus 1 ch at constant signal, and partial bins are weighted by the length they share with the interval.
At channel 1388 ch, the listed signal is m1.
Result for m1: 182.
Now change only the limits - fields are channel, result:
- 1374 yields 205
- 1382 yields 155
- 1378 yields 168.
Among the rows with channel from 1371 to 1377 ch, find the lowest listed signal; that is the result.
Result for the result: 181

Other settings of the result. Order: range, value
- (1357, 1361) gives 278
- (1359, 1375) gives 205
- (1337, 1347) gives 277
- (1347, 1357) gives 275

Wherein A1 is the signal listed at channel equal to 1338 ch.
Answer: 280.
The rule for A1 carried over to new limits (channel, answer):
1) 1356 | 290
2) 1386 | 169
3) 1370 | 241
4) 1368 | 260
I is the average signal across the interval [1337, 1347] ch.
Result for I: 284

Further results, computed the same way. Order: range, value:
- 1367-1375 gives 234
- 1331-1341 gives 282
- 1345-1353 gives 280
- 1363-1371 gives 263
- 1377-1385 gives 158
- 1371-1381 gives 187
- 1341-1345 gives 290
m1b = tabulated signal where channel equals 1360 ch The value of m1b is 278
